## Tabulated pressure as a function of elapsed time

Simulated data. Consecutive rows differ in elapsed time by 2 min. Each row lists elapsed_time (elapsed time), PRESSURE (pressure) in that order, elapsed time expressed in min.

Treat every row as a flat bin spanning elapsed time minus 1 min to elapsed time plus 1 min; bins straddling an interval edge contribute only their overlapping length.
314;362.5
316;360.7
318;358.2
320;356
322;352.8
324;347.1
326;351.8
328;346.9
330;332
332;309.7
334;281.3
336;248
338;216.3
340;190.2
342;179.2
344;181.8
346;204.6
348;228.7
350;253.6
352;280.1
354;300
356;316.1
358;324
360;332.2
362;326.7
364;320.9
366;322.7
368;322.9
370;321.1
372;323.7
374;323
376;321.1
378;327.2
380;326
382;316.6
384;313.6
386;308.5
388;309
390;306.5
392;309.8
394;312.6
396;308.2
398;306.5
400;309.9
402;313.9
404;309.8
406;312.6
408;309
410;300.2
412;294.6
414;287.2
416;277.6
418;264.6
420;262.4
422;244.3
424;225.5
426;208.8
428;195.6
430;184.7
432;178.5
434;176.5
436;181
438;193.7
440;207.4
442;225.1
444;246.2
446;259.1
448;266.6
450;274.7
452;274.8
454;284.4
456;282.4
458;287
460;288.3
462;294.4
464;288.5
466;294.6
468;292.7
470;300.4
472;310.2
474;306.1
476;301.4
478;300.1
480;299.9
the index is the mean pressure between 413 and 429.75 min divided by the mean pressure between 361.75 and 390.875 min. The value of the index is 0.76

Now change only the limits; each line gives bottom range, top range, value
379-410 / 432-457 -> 0.76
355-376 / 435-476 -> 0.83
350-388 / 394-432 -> 0.86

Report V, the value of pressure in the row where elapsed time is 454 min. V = 284.4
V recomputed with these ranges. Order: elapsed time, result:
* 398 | 306.5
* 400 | 309.9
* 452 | 274.8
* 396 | 308.2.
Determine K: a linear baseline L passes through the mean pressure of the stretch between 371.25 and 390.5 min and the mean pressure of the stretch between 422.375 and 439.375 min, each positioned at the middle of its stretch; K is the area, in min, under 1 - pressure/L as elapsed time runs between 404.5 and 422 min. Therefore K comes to -3.5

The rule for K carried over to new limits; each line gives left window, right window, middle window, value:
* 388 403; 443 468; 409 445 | 7.8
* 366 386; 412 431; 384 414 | -2.9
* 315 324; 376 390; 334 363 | 6.9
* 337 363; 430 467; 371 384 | -3.5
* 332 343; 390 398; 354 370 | -3.5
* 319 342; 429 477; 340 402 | -2.7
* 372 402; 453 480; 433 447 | 4.1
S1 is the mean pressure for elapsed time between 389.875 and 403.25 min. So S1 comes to 310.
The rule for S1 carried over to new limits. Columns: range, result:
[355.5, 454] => 281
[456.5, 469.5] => 291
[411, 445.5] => 227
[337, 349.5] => 202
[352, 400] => 316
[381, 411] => 310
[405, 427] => 272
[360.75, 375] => 323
